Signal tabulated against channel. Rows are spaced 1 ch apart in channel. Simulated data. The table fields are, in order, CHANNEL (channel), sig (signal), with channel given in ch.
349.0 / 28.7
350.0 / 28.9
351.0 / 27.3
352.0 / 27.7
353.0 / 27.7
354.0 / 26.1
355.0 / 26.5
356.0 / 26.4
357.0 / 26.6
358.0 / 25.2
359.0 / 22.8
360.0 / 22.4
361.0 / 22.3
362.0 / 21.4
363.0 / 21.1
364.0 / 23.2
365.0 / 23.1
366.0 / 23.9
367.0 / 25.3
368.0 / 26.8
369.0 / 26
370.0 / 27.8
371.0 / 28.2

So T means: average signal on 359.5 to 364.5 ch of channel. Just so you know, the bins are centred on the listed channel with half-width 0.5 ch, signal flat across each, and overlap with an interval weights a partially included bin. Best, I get 22.1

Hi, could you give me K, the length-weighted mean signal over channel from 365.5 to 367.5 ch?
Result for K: 24.6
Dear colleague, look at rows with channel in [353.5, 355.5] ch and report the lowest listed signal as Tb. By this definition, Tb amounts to 26.1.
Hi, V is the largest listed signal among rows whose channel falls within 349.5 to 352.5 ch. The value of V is 28.9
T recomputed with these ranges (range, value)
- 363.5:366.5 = 23.4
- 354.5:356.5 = 26.4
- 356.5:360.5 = 24.2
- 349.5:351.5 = 28.1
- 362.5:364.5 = 22.1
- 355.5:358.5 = 26.1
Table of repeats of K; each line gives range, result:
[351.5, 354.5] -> 27.2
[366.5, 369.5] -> 26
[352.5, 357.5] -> 26.7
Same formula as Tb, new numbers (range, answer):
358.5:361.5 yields 22.3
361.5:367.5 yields 21.1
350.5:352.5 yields 27.3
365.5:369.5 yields 23.9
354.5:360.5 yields 22.4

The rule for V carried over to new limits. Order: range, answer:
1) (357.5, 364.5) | 25.2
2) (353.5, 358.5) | 26.6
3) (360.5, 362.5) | 22.3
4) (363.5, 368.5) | 26.8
